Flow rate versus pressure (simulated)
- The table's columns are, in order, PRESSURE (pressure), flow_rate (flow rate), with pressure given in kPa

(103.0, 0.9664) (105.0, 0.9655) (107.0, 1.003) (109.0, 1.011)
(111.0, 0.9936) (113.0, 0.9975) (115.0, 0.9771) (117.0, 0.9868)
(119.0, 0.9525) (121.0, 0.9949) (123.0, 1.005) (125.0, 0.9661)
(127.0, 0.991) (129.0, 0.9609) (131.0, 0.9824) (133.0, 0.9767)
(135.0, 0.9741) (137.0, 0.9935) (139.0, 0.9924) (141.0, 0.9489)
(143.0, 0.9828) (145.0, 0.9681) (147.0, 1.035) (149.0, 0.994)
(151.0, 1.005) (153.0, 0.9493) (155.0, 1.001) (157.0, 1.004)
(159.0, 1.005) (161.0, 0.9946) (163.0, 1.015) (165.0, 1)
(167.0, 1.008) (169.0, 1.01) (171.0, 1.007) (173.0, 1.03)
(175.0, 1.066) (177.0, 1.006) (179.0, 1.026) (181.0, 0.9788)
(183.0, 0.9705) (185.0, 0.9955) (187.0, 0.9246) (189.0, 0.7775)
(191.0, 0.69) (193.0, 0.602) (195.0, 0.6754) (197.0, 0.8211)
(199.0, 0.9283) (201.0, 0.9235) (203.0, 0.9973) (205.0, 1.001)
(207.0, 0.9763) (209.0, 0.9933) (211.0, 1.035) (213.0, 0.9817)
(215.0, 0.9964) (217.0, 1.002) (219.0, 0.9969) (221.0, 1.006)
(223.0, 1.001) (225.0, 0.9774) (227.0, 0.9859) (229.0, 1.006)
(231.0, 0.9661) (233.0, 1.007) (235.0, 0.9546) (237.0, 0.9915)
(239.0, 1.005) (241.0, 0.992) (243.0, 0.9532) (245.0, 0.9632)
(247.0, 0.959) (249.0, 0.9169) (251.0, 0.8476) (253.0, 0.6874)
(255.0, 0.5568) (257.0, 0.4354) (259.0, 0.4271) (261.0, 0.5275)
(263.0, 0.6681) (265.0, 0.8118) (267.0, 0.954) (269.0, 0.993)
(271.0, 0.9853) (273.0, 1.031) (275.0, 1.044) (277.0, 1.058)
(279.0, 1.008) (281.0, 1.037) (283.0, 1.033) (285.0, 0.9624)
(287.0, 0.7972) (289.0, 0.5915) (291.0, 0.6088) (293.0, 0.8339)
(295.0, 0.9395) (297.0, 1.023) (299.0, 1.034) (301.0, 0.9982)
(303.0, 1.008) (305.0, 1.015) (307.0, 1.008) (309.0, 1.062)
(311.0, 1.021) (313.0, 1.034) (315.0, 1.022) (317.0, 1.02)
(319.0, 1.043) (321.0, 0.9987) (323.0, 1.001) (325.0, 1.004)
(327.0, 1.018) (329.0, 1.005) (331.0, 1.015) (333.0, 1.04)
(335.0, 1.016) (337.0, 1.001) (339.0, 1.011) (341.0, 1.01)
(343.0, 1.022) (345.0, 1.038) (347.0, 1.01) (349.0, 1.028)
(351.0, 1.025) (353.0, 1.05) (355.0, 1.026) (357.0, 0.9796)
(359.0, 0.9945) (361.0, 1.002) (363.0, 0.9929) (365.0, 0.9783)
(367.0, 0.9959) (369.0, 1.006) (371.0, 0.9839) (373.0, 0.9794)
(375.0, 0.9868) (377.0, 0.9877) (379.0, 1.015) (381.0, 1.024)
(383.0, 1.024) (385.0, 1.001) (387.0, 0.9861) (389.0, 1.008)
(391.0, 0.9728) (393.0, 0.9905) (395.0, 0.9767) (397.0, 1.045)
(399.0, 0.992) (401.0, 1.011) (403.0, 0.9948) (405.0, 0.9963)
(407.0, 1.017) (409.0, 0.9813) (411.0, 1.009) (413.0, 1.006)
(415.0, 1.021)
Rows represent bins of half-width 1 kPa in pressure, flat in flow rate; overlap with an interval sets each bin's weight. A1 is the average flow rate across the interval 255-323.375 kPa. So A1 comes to 0.907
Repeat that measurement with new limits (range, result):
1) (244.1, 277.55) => 0.812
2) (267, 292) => 0.93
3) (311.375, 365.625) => 1.01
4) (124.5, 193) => 0.972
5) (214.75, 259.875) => 0.897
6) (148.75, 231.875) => 0.96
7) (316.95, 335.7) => 1.02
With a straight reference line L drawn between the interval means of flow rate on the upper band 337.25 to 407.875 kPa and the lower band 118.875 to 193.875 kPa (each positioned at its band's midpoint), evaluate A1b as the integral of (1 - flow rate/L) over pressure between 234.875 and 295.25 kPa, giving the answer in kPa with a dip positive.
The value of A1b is 8.07 kPa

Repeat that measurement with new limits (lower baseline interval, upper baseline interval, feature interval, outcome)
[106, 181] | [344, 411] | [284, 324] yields 1.98 kPa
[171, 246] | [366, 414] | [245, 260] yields 3.97 kPa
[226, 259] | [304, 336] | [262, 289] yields -0.06 kPa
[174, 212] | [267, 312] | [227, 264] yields 4.25 kPa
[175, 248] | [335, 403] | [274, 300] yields 1.45 kPa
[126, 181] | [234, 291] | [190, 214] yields 1.26 kPa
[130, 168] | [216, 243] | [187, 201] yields 3.06 kPa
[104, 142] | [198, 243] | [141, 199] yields 2.18 kPa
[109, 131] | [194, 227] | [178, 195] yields 1.87 kPa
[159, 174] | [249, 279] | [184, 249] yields -3.07 kPa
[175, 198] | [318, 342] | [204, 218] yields -1.63 kPa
